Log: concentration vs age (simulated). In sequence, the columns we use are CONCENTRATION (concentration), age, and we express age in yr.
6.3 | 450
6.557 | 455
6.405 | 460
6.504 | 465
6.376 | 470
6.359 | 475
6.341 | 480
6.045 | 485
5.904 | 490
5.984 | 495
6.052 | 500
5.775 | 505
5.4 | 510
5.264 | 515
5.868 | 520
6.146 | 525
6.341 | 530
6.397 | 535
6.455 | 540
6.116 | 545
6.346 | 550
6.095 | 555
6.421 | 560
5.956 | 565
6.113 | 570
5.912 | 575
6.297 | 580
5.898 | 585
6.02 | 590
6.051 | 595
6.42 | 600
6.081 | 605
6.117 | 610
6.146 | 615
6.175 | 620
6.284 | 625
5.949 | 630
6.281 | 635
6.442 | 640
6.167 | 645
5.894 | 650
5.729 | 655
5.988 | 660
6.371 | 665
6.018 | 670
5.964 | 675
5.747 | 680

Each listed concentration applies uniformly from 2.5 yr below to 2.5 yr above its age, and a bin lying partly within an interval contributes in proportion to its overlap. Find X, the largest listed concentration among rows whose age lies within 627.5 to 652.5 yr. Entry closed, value 6.442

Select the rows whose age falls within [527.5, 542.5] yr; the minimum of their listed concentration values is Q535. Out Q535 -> 6.341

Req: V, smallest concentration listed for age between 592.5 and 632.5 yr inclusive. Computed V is 5.949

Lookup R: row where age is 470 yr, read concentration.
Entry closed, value 6.376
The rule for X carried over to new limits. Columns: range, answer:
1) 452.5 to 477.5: 6.557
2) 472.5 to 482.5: 6.359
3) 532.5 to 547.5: 6.455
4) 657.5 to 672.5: 6.371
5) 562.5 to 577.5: 6.113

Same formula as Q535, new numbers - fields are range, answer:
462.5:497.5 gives 5.904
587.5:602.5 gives 6.02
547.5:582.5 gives 5.912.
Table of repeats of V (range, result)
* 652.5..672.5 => 5.729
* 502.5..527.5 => 5.264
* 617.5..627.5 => 6.175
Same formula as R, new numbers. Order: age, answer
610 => 6.117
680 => 5.747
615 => 6.146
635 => 6.281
